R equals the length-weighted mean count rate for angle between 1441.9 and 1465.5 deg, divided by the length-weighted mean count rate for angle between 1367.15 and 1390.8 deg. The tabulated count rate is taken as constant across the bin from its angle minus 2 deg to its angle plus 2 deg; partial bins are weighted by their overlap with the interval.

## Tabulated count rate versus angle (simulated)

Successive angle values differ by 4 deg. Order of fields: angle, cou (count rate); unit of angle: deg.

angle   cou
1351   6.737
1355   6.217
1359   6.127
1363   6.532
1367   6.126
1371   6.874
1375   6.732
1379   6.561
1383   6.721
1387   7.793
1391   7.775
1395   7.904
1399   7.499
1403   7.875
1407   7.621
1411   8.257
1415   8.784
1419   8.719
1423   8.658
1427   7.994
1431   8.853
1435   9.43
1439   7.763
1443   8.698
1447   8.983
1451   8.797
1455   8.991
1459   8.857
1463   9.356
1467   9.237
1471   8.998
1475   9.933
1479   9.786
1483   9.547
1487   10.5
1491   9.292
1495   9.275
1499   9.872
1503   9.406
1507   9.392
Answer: 1.3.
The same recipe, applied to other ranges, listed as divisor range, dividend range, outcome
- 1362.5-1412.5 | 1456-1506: 1.31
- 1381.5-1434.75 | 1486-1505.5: 1.19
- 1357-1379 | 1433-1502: 1.43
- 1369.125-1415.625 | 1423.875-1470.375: 1.18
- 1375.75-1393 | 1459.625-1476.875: 1.30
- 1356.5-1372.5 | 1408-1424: 1.34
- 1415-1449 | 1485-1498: 1.12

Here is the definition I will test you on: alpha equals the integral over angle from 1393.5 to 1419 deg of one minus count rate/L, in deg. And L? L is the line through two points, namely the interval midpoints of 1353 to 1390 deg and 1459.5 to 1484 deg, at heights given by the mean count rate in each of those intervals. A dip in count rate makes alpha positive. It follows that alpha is -1.4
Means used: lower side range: 6.66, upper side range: 9.44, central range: 8.05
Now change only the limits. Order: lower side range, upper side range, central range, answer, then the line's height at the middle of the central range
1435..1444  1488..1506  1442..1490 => -2.0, 8.94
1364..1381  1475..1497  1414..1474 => -2.1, 8.54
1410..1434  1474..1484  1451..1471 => 0.7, 9.39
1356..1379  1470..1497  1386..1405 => -1.4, 7.24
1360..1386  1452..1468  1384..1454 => -3.5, 7.92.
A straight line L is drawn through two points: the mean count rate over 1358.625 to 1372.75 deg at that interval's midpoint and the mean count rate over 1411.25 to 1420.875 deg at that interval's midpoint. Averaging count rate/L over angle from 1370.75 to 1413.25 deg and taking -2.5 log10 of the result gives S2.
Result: 0.02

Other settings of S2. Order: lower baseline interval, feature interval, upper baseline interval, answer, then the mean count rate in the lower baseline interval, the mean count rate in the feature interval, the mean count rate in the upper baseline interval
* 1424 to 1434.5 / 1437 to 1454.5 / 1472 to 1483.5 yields 0.05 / 8.59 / 8.6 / 9.72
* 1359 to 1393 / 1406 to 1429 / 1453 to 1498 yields -0.06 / 6.84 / 8.37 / 9.44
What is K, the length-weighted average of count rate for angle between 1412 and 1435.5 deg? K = 8.68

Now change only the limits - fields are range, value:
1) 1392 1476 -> 8.6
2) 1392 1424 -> 8.14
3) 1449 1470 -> 9.05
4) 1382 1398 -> 7.6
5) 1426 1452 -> 8.66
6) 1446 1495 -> 9.36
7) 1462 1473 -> 9.18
